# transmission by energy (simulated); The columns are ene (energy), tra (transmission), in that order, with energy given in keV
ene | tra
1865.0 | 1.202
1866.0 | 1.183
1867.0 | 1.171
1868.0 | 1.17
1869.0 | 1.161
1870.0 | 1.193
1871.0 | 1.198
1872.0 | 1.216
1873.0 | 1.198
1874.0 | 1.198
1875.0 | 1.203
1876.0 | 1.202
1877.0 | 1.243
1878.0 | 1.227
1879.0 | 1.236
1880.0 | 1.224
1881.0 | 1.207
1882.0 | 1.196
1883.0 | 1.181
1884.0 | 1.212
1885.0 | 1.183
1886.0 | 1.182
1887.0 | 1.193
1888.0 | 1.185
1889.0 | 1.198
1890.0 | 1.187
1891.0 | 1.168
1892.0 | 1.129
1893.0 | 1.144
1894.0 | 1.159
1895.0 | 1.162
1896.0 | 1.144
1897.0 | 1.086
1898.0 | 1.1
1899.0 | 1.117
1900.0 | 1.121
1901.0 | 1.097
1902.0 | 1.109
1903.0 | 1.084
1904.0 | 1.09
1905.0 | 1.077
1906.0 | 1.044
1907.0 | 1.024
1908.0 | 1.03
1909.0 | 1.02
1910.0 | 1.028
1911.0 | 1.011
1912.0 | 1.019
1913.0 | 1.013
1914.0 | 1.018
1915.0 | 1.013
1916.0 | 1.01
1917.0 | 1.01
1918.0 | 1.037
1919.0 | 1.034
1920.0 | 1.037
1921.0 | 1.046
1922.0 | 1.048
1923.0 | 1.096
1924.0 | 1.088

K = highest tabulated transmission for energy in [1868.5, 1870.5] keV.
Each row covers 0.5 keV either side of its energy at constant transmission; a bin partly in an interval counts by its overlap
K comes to 1.193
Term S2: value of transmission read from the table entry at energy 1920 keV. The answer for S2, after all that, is 1.037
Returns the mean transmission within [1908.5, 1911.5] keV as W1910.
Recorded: 1.02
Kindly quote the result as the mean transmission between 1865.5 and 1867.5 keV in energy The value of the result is 1.18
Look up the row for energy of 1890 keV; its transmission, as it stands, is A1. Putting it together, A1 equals 1.187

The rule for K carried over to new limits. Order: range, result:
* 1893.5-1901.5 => 1.162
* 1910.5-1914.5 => 1.019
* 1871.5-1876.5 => 1.216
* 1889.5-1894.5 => 1.187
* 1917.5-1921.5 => 1.046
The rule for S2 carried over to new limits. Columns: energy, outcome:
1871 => 1.198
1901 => 1.097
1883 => 1.181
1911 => 1.011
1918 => 1.037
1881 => 1.207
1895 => 1.162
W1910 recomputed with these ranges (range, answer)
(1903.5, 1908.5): 1.05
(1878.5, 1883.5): 1.21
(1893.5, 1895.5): 1.16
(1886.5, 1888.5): 1.19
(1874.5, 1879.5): 1.22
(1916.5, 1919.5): 1.03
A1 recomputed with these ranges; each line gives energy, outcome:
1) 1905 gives 1.077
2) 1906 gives 1.044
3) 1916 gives 1.01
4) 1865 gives 1.202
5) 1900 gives 1.121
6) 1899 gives 1.117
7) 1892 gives 1.129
